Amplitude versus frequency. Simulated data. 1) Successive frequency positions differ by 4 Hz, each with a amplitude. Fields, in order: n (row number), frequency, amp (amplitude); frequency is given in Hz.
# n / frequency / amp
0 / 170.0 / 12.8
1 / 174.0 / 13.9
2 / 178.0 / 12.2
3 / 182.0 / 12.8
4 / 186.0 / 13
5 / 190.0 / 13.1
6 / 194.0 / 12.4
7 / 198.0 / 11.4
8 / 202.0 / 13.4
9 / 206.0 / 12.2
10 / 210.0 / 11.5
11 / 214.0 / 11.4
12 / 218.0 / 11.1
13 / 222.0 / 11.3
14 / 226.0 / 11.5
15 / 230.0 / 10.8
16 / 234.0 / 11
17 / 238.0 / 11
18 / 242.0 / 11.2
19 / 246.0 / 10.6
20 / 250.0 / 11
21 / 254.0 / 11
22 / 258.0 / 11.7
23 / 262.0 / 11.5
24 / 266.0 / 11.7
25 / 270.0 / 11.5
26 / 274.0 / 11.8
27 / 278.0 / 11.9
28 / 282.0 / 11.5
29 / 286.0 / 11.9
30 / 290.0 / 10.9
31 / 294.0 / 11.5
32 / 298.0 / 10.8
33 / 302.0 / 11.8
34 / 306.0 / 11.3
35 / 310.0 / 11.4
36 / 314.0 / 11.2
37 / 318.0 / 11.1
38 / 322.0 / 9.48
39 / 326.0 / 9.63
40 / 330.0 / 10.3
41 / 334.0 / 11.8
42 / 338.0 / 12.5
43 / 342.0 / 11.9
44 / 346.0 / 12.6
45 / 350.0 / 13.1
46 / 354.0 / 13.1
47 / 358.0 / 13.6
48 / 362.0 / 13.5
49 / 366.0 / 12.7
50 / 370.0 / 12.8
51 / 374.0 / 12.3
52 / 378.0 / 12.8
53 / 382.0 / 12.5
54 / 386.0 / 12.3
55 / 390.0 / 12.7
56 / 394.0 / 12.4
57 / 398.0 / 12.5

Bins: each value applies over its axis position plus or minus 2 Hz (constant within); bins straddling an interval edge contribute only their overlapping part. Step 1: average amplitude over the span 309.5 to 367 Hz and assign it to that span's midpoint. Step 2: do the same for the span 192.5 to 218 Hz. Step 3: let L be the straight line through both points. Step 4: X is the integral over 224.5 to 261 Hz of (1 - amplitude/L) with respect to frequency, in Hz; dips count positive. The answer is 2.6 Hz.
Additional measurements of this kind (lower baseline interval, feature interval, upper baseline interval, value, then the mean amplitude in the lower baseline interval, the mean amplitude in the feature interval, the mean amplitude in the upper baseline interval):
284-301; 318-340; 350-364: 3.00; 11.3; 10.8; 13.4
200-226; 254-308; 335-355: 3.06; 11.8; 11.5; 12.6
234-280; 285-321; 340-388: 2.09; 11.3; 11.3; 12.8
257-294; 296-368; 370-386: 2.12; 11.6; 11.8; 12.5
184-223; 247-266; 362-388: 1.49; 12.1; 11.3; 12.6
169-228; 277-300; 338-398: 2.04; 12.3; 11.4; 12.7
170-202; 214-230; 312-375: 1.67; 12.7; 11.2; 12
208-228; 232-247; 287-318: 0.48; 11.4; 11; 11.3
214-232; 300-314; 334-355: 0.77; 11.2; 11.5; 12.5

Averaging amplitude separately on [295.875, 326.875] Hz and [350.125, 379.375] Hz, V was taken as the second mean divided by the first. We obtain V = 1.2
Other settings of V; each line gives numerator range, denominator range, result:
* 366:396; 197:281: 1.10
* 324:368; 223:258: 1.11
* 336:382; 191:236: 1.10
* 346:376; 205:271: 1.15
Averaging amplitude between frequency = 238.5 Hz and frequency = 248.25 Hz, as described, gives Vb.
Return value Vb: 10.9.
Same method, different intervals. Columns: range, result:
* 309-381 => 12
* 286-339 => 11.1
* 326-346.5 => 11.5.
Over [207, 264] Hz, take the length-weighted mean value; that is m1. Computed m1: 11.2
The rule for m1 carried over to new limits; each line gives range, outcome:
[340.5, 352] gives 12.6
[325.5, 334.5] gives 10.5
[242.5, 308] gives 11.4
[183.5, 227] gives 12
